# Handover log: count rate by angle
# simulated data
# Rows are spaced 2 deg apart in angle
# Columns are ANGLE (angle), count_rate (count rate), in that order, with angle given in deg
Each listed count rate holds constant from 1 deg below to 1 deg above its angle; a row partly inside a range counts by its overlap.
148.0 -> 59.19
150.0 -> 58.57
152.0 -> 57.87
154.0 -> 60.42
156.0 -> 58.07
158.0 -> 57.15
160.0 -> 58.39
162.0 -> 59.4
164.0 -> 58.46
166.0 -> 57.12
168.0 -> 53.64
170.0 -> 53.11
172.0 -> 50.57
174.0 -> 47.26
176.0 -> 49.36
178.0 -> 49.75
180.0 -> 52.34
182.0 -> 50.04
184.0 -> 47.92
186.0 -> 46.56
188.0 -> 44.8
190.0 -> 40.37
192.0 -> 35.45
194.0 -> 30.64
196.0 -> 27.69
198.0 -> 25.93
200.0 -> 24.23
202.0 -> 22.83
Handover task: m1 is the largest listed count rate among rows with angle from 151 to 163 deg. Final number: 60.42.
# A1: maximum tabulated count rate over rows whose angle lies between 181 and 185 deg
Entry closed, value 50.04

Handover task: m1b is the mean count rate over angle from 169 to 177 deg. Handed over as 50.1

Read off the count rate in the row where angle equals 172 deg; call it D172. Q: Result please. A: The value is 50.57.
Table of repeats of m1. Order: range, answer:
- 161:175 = 59.4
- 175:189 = 52.34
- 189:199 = 40.37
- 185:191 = 46.56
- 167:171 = 53.64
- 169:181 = 53.11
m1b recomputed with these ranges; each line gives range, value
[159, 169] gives 57.4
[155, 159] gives 57.6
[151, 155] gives 59.1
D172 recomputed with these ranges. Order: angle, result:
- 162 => 59.4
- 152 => 57.87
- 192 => 35.45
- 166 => 57.12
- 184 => 47.92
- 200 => 24.23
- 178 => 49.75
